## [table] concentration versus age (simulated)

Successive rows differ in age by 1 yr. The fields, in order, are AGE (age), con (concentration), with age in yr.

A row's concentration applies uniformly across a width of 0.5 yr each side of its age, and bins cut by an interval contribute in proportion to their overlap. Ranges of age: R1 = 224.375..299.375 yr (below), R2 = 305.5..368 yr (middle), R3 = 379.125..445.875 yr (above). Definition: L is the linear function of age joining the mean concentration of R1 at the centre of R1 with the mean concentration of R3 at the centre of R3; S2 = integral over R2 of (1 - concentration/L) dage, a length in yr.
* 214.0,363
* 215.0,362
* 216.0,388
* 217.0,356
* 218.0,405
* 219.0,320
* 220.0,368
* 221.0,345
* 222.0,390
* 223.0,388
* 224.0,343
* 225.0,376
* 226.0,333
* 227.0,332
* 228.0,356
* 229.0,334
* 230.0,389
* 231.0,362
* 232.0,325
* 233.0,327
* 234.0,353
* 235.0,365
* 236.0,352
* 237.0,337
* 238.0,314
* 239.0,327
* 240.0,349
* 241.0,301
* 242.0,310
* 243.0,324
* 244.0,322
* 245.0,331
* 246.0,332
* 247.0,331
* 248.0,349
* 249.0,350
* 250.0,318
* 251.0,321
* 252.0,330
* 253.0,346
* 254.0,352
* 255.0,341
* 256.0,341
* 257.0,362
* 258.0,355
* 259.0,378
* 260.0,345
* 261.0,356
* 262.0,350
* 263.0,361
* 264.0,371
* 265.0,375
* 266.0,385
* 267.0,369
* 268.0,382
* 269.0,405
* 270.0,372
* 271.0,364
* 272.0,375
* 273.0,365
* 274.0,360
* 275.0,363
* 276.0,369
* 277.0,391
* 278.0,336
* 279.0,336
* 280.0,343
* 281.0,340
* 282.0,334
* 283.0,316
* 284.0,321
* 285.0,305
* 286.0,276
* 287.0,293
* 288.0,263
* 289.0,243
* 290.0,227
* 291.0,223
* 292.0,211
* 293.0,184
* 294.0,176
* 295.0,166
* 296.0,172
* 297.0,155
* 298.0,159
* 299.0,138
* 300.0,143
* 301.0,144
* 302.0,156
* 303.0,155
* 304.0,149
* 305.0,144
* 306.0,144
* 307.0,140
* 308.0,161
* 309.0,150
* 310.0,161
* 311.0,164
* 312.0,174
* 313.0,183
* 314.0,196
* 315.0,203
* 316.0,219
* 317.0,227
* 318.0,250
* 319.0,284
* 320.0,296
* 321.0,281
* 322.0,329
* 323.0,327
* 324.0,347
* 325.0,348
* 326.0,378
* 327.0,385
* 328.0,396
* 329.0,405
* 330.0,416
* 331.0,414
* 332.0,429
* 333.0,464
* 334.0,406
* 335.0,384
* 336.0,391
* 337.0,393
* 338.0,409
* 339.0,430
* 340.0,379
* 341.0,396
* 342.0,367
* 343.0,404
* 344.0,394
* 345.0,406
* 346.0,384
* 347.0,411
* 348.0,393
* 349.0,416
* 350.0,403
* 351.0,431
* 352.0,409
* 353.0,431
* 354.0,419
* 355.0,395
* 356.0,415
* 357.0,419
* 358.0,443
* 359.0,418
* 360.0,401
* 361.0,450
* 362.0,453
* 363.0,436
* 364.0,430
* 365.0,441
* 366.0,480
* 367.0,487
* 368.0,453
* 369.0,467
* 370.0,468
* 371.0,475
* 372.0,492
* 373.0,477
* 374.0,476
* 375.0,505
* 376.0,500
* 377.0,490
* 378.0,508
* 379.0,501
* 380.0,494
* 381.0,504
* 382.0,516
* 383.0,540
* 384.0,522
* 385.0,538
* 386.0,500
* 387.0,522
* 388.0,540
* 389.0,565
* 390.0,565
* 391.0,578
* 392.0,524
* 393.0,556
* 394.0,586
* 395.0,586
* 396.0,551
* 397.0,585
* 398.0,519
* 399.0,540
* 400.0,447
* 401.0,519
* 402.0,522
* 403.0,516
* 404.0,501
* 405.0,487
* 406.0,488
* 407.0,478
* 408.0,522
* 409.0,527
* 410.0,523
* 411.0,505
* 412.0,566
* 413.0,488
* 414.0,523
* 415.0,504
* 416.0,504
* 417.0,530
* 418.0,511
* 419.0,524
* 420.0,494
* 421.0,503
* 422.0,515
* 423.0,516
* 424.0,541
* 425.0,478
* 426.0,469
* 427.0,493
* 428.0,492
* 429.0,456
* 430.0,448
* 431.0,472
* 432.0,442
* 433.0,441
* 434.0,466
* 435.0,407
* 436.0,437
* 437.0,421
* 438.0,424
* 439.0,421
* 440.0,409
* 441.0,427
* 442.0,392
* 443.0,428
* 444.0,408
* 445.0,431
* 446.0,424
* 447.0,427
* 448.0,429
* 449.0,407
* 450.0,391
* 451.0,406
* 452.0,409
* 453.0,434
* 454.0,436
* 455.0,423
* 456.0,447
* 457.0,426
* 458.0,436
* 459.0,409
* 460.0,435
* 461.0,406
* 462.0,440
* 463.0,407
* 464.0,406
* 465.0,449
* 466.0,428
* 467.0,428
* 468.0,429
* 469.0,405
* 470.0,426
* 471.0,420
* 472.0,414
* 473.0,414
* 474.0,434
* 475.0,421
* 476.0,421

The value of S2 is 8.7 yr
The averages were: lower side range 322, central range 356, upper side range 497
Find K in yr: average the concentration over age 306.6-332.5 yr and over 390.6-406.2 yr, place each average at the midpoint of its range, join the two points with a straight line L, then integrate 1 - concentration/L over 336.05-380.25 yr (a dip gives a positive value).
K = -3.8 yr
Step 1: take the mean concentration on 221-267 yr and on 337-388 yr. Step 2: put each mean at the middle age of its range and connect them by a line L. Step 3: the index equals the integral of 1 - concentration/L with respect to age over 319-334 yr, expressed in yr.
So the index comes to 1.7 yr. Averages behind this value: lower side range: 347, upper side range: 450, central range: 371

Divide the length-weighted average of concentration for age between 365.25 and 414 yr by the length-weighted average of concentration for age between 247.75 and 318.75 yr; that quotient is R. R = 1.9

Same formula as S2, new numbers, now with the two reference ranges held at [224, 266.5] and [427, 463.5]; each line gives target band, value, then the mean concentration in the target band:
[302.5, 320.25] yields 8.8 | 187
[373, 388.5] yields -4.1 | 509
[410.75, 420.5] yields -2.3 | 515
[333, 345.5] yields -0.5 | 399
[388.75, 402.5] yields -4.6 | 546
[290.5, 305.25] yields 8.1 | 165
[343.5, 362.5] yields -1.2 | 415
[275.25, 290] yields 1.8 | 317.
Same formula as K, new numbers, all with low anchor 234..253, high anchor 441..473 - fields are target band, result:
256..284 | -1.4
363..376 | -2.9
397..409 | -3.3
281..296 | 4.2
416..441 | -3.8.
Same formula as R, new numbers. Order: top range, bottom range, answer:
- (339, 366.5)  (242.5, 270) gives 1.18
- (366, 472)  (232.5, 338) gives 1.58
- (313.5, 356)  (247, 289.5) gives 1.07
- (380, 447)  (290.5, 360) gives 1.63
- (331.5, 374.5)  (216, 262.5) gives 1.23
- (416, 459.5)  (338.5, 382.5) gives 1.02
